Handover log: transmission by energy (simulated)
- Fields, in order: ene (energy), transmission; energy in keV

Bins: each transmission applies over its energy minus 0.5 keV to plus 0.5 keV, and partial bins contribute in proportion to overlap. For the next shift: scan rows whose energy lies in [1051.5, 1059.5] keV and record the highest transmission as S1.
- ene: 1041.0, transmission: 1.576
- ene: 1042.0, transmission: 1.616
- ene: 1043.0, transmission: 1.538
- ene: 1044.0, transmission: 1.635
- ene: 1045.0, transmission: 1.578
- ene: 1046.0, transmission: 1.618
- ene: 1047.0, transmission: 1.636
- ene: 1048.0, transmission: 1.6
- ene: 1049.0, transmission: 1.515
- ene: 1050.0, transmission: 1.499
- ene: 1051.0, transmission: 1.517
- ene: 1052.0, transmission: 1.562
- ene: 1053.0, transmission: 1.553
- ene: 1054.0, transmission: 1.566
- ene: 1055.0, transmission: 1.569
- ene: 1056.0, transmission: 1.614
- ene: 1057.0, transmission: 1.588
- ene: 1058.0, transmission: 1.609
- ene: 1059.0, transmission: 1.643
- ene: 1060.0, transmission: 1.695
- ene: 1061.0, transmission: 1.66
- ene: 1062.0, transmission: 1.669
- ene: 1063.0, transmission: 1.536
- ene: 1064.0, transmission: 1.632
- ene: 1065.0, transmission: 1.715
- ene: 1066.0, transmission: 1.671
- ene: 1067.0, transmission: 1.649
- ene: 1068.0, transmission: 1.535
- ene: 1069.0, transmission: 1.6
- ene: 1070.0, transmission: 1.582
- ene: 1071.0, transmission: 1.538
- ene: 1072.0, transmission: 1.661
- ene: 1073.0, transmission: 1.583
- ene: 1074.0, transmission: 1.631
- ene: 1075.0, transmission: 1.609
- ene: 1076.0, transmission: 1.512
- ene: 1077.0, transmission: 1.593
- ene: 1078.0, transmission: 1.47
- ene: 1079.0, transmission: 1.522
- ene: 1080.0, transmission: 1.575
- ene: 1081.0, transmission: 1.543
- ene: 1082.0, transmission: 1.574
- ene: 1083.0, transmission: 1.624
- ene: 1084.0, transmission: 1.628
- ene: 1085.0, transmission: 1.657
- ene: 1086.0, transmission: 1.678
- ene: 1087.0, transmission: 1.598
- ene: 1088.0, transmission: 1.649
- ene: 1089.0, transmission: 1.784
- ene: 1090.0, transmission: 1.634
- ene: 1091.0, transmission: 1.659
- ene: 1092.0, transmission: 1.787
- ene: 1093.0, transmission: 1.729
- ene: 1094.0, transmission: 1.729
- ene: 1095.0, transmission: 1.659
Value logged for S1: 1.643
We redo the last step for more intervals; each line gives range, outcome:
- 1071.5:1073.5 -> 1.661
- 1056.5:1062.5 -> 1.695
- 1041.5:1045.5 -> 1.635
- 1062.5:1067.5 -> 1.715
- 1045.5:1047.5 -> 1.636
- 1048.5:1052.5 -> 1.562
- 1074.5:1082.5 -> 1.609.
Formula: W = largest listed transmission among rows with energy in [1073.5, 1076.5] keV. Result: 1.631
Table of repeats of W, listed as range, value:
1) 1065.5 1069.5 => 1.671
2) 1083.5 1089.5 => 1.784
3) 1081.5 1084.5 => 1.628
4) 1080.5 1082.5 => 1.574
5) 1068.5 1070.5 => 1.6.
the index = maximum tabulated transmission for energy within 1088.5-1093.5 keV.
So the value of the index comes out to 1.787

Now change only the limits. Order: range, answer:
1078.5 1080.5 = 1.575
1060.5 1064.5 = 1.669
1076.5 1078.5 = 1.593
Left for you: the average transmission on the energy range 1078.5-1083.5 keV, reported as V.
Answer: 1.57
